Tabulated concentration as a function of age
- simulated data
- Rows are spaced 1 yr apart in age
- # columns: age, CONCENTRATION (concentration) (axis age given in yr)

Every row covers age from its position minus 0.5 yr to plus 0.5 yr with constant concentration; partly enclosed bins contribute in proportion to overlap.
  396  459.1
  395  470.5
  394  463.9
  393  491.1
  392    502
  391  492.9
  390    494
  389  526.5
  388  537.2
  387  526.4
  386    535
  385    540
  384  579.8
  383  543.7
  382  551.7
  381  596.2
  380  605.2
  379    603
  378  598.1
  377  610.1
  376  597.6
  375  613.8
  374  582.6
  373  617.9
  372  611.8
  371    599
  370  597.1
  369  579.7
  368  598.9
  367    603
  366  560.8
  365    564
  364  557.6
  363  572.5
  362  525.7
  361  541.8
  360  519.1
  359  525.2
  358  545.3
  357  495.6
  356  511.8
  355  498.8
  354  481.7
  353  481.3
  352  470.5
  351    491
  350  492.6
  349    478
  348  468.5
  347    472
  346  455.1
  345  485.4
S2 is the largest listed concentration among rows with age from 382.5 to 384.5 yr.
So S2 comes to 579.8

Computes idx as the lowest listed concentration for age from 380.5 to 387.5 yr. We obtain 526.4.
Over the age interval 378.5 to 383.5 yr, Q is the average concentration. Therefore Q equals 580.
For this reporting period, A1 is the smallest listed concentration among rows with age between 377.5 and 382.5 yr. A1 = 551.7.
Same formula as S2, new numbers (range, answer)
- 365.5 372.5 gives 611.8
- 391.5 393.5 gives 502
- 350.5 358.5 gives 545.3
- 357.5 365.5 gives 572.5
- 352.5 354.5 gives 481.7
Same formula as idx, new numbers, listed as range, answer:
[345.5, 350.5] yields 455.1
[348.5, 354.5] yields 470.5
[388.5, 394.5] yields 463.9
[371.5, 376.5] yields 582.6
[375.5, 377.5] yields 597.6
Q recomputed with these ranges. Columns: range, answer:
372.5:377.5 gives 604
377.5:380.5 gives 602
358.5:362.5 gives 528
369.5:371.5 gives 598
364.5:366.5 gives 562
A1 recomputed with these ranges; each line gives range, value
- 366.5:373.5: 579.7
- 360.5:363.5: 525.7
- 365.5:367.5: 560.8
